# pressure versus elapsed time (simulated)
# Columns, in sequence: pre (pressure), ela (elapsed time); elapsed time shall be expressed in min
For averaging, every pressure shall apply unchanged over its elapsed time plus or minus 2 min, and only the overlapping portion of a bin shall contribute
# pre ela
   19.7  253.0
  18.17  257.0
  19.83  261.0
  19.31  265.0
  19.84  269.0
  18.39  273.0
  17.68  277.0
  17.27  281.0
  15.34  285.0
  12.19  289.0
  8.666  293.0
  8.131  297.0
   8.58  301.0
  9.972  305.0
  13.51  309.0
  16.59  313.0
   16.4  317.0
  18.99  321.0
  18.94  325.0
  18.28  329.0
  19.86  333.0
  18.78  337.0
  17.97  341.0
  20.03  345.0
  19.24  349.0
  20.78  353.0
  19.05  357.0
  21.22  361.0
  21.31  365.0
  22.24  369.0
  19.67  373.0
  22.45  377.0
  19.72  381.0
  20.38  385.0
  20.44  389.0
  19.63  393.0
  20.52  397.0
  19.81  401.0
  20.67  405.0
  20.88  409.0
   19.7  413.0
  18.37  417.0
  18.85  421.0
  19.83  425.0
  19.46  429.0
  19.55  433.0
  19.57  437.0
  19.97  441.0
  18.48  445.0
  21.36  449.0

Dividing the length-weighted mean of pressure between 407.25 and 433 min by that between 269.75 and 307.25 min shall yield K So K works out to 1.48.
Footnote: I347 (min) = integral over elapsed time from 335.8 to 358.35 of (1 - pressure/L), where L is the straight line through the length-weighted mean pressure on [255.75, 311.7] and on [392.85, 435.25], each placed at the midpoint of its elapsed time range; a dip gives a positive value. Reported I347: -2.8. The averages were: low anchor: 14.8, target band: 19.3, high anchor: 19.8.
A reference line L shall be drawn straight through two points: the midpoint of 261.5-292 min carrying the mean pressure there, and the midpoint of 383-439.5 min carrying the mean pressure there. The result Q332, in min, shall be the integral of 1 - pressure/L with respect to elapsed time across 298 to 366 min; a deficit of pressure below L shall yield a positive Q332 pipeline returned 3.0 min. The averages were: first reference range 17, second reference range 19.8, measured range 17.4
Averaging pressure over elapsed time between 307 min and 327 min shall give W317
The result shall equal 16.9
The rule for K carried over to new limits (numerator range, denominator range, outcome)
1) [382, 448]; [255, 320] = 1.31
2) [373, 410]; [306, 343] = 1.17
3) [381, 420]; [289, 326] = 1.53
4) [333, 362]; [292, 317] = 1.71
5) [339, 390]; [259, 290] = 1.15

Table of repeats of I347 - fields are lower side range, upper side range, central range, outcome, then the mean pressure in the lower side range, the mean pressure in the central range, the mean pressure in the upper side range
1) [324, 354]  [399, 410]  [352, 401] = -1.7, 19.2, 20.6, 20.4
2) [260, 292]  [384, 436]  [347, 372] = -2.4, 17.1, 20.6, 19.8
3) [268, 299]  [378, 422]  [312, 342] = -3.1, 14.5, 18.3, 20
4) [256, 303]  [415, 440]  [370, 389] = -2.8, 15.2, 20.6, 19.3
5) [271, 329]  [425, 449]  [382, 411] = -3.6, 14.5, 20.3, 19.6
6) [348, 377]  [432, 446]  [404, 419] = 0.0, 20.7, 19.9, 19.4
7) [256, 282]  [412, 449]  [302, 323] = 4.6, 18.7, 14.8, 19.4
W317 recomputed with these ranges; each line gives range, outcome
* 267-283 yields 18.3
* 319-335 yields 19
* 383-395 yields 20.2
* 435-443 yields 19.8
